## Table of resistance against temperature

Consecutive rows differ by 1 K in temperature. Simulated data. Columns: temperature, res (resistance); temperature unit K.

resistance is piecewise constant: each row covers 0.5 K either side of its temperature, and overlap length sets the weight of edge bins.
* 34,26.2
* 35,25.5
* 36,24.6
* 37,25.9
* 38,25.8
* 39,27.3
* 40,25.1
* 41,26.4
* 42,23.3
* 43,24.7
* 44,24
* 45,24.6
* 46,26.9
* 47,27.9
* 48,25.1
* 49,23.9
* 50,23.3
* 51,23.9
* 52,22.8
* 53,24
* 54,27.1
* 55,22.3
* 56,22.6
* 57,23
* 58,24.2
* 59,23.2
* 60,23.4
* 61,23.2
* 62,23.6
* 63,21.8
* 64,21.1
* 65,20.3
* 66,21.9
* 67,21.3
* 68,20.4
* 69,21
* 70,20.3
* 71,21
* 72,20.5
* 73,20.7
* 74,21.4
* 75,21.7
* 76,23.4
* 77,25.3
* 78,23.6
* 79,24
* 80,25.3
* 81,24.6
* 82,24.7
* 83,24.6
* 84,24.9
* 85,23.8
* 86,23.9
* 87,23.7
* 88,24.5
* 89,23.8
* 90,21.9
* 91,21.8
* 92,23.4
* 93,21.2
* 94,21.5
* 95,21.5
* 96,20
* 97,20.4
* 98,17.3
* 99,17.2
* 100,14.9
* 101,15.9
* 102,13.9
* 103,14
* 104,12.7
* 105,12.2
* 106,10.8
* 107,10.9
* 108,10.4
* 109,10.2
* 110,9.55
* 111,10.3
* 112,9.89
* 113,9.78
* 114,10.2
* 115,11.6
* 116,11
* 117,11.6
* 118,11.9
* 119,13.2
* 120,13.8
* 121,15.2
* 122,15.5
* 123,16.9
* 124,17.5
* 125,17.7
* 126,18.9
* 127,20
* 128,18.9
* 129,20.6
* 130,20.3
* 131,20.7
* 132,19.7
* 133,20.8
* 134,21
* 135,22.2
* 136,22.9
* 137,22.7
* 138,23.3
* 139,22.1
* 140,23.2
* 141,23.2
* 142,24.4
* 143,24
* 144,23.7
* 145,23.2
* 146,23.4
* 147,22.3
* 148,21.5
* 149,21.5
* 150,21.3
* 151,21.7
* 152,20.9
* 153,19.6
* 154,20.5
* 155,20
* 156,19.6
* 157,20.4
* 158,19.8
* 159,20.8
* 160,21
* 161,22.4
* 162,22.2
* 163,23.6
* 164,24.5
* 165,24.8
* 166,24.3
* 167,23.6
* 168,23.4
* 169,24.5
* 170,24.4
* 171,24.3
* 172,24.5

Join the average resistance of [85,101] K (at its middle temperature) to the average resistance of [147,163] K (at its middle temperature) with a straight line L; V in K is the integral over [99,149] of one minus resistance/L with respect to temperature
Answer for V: 9.39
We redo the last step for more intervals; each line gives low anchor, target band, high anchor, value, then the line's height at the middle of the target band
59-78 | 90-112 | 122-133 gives 5.0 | 20.3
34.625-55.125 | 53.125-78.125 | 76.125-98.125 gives 1.8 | 24.1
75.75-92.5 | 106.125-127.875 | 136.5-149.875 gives 9.5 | 23.4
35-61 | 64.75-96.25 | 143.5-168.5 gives 1.6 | 23.8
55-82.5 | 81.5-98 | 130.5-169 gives -0.2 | 22.4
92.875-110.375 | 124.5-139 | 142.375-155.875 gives -1.0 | 19.4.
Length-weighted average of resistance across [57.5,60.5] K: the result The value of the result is 23.6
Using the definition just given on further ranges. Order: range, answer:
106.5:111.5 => 10.3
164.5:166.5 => 24.6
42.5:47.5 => 25.6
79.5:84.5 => 24.8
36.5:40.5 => 26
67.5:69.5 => 20.7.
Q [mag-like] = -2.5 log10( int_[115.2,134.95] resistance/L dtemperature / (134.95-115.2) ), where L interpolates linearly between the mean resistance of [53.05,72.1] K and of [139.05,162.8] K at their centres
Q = 0.27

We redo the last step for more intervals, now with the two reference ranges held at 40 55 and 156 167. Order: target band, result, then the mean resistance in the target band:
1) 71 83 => 0.04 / 23.2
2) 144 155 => 0.05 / 21.6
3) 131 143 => 0.02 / 22.3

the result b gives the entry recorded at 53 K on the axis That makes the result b 24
